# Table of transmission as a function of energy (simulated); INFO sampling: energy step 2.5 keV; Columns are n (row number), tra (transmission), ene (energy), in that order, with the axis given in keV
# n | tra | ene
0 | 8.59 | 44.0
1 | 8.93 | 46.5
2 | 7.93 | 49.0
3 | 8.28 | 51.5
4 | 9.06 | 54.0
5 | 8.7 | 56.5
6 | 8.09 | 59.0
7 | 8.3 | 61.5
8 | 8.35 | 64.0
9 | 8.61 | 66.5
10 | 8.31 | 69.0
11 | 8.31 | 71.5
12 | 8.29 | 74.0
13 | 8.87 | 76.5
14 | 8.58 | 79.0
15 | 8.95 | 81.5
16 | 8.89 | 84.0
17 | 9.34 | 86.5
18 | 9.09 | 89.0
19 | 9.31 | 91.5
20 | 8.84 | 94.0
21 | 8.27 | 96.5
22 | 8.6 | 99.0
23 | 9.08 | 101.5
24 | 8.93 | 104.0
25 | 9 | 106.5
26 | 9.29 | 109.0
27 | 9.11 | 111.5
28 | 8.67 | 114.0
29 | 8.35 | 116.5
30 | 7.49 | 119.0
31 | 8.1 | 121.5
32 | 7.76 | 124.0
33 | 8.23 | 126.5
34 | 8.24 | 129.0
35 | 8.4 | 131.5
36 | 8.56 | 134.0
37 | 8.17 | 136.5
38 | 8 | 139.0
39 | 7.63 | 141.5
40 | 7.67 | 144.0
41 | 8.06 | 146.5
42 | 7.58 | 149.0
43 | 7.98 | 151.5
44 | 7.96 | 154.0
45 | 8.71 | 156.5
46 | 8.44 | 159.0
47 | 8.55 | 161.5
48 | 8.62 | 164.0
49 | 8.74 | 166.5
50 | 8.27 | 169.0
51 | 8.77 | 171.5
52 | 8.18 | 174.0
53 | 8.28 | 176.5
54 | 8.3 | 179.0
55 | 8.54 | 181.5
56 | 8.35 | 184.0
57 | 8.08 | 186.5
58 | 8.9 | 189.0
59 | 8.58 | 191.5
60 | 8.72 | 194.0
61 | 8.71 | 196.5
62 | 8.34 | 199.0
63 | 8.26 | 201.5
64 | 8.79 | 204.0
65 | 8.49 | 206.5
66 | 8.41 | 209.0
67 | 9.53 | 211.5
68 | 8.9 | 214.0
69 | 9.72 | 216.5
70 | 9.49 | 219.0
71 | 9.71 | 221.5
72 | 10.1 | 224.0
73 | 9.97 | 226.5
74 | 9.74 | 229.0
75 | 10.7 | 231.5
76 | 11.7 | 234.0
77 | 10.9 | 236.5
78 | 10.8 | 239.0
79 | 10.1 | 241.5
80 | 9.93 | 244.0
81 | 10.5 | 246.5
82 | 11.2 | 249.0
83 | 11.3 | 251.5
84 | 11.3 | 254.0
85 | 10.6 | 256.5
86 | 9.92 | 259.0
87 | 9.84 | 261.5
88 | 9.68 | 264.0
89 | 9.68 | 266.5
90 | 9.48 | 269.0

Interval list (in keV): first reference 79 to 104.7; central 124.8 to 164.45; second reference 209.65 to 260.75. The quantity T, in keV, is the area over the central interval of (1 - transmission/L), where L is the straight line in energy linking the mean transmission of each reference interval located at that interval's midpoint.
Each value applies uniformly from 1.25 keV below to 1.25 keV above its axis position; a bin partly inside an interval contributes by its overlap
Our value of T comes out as 5.3 keV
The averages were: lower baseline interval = 8.91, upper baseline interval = 10.3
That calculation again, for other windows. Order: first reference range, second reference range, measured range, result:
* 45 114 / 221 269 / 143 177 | 4.5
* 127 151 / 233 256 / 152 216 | 4.7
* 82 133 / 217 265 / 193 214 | 2.6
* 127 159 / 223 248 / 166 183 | 0.9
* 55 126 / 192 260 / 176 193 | 1.8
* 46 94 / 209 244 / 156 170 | 1.4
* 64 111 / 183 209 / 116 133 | 1.2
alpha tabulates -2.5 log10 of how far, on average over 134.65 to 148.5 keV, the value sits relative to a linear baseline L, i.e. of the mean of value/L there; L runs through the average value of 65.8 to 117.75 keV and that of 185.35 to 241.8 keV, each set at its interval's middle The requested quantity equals 0.14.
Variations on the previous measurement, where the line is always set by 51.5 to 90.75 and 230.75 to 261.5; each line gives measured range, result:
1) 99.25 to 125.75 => 0.07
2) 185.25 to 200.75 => 0.18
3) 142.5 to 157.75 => 0.20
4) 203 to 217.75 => 0.15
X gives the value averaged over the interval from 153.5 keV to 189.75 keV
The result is 8.45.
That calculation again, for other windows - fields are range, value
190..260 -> 9.8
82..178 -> 8.46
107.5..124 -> 8.45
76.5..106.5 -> 8.9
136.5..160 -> 8.01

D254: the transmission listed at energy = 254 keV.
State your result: 11.3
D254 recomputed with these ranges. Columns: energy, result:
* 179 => 8.3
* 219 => 9.49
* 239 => 10.8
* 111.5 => 9.11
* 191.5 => 8.58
